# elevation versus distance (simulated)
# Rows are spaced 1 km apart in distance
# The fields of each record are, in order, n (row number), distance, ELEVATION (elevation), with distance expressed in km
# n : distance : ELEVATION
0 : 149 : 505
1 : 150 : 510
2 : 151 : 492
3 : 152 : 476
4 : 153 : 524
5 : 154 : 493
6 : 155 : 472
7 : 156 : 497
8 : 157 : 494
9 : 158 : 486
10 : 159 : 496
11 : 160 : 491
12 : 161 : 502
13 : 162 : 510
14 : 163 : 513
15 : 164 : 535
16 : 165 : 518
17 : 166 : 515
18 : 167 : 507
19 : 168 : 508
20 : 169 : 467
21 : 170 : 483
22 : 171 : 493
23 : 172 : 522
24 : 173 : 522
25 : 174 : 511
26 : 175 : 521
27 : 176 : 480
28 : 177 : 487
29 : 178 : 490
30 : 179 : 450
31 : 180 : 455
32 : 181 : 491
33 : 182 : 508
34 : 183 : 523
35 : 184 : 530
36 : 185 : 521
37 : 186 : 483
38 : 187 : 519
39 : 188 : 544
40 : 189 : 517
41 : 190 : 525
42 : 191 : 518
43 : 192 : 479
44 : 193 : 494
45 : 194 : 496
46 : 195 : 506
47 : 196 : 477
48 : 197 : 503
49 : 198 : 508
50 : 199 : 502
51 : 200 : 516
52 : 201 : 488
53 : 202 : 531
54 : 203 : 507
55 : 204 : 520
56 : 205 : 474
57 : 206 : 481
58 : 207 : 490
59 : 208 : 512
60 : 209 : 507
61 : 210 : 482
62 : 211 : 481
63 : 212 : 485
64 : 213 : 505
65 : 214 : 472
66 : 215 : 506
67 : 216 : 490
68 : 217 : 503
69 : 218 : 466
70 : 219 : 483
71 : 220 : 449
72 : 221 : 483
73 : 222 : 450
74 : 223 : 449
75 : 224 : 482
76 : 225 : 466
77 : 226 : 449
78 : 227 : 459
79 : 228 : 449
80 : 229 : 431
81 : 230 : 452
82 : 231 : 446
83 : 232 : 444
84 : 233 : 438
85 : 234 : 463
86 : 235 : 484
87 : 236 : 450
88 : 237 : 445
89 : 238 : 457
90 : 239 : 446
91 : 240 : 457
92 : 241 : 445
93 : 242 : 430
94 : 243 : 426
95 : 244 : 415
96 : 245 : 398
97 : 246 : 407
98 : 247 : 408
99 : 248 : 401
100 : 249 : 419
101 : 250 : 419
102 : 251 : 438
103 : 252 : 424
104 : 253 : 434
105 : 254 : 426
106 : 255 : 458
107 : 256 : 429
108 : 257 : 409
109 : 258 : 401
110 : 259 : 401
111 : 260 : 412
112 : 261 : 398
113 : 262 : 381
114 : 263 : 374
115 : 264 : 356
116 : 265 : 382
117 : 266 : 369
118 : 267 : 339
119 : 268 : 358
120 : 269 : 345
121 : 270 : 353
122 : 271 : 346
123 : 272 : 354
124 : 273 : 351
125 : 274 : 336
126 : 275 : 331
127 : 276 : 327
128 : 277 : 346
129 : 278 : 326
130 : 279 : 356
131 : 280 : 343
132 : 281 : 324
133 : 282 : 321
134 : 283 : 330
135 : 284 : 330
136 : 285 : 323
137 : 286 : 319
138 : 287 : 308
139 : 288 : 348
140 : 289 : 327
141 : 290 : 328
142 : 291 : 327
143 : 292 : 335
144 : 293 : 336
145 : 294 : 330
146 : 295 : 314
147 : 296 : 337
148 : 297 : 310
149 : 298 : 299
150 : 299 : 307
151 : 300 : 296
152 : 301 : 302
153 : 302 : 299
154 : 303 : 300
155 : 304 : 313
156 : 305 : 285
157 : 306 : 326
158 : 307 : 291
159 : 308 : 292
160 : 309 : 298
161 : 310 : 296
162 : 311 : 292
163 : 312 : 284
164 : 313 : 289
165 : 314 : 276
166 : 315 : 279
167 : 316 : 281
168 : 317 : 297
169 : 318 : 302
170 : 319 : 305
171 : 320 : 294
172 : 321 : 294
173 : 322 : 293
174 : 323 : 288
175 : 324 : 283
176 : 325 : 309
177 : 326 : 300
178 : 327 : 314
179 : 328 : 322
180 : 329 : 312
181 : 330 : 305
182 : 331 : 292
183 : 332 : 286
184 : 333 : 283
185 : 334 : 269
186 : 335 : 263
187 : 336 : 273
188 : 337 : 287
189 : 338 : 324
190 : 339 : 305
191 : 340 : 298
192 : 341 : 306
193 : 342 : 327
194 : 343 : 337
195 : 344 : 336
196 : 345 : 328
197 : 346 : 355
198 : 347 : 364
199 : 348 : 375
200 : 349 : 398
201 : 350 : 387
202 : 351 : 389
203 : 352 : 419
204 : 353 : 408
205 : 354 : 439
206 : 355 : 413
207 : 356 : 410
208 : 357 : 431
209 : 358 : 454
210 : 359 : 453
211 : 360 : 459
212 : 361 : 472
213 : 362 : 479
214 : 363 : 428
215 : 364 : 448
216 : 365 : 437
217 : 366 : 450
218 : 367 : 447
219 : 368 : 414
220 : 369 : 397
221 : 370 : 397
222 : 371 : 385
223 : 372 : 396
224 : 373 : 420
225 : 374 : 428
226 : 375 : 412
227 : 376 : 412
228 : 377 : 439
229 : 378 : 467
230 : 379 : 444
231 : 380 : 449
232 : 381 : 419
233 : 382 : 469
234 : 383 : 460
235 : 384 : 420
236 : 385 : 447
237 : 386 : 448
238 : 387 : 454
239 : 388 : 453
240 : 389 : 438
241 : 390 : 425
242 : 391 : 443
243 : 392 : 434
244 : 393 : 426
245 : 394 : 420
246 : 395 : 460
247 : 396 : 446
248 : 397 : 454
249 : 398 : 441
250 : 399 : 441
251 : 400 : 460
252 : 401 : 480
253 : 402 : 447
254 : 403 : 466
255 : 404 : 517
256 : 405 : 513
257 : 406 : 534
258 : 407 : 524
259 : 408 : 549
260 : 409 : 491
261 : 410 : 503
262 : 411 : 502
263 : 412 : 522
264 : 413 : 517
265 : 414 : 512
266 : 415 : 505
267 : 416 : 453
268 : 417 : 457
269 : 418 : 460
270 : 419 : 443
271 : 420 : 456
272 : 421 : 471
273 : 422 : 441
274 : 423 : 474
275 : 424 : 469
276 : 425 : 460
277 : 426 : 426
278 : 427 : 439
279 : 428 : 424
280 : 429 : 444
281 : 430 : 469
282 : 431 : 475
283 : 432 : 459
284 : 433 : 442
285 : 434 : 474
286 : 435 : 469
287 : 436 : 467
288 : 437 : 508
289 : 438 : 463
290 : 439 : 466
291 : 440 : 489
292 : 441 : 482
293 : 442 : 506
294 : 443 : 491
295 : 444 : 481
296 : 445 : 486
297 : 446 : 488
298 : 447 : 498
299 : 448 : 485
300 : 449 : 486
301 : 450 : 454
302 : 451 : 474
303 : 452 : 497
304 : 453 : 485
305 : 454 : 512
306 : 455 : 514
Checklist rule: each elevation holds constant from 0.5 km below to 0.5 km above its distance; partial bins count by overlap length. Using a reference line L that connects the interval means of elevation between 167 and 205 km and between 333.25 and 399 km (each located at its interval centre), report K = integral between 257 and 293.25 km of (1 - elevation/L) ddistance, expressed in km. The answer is 8.4 km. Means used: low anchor 502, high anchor 406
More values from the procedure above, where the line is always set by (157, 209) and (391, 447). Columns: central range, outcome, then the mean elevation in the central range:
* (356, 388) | 2.8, 436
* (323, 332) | 3.4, 303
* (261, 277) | 4.5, 355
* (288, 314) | 9.5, 309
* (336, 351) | 4.5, 337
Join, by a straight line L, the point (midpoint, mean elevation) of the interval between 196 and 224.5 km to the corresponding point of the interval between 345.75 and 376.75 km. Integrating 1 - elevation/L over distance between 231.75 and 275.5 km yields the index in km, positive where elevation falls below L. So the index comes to 6.0 km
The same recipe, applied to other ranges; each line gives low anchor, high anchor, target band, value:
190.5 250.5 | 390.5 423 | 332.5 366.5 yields 6.9 km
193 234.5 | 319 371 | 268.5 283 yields 2.9 km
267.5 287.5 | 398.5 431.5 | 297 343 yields 10.0 km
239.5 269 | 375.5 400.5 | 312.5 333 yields 6.2 km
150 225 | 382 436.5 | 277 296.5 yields 6.2 km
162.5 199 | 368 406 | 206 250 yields 2.9 km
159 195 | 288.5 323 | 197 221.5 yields -2.2 km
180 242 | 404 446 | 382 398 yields 1.2 km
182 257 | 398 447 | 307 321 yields 5.4 km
